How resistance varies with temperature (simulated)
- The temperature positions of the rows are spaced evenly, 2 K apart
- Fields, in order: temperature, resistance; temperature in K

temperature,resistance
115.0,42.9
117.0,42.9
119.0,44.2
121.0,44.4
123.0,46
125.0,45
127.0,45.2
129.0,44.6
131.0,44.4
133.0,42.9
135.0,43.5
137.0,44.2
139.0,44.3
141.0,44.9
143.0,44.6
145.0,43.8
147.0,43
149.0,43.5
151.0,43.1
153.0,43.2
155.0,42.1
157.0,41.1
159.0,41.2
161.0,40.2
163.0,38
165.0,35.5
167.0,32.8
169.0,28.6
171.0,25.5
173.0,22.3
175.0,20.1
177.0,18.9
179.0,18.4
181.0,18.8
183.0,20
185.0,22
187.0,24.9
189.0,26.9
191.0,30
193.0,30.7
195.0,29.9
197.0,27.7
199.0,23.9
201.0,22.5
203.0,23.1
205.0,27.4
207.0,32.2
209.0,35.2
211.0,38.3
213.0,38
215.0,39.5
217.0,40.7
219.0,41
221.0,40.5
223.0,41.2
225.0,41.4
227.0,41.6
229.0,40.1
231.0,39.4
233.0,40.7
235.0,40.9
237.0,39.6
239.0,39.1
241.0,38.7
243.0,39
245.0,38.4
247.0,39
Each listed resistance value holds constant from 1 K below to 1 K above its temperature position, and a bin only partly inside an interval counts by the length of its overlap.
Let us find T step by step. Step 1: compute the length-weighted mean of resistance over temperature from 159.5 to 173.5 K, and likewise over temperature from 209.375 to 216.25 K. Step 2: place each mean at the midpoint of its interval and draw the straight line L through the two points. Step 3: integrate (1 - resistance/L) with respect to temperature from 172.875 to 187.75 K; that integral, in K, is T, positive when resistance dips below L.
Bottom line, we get 6.0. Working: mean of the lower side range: 32.5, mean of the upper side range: 38.4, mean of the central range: 20.5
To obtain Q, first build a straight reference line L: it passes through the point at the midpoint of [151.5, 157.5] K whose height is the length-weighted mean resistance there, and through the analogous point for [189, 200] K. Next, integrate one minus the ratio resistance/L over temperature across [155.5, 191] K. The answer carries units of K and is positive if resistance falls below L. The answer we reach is 7.8 K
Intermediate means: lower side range 42.3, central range 28.2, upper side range 28.3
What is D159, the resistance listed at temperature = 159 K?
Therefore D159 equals 41.2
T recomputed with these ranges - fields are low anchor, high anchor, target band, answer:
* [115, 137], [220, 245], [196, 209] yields 4.5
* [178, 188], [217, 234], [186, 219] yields -1.2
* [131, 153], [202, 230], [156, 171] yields 2.1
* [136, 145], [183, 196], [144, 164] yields -1.2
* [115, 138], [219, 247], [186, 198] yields 3.8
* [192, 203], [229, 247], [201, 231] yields -3.8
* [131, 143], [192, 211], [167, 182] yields 5.4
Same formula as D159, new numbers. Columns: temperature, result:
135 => 43.5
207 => 32.2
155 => 42.1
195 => 29.9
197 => 27.7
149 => 43.5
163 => 38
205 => 27.4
